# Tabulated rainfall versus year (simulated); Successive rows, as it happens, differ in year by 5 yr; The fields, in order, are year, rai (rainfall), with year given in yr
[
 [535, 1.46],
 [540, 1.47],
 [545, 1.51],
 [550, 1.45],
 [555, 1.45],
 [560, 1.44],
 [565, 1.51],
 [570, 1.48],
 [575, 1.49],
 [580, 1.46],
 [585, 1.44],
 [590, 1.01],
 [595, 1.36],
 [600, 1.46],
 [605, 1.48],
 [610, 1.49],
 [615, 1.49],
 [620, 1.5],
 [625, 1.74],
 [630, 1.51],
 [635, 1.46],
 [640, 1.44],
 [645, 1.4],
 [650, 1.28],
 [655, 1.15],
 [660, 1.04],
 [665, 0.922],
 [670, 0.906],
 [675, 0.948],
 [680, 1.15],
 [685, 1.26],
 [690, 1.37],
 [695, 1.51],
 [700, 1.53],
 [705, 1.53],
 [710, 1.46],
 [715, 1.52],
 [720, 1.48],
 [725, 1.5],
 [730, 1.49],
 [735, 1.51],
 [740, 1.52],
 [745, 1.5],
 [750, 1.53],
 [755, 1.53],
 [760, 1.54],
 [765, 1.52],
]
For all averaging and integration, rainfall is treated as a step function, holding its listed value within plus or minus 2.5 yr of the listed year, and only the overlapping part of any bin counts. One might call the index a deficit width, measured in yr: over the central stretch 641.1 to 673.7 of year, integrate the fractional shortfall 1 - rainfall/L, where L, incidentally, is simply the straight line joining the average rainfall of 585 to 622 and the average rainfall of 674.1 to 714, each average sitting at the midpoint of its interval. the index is 6.1 yr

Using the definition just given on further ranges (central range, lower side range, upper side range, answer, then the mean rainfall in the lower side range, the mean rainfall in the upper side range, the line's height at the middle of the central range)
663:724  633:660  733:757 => 4.75 yr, 1.32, 1.52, 1.41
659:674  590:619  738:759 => 5.30 yr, 1.42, 1.52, 1.46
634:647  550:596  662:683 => -3.55 yr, 1.41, 0.99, 1.12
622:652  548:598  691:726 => -0.50 yr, 1.41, 1.5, 1.45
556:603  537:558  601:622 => 2.24 yr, 1.47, 1.49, 1.48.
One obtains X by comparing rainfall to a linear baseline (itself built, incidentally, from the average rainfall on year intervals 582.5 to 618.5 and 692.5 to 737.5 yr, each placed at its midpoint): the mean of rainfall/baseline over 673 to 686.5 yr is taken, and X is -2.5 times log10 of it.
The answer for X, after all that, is 0.30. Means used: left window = 1.39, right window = 1.5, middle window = 1.12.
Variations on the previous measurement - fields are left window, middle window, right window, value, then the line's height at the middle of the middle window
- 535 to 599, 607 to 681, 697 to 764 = 0.129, 1.47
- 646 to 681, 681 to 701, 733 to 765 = -0.145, 1.21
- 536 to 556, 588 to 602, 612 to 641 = 0.176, 1.51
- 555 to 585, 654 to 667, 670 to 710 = 0.295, 1.35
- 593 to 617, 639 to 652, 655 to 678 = -0.195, 1.14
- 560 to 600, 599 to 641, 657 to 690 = -0.202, 1.26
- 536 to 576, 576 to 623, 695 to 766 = 0.050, 1.48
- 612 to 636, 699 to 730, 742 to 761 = 0.020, 1.53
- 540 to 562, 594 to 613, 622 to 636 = 0.062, 1.54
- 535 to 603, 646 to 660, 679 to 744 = 0.198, 1.44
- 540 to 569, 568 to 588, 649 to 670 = -0.057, 1.38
